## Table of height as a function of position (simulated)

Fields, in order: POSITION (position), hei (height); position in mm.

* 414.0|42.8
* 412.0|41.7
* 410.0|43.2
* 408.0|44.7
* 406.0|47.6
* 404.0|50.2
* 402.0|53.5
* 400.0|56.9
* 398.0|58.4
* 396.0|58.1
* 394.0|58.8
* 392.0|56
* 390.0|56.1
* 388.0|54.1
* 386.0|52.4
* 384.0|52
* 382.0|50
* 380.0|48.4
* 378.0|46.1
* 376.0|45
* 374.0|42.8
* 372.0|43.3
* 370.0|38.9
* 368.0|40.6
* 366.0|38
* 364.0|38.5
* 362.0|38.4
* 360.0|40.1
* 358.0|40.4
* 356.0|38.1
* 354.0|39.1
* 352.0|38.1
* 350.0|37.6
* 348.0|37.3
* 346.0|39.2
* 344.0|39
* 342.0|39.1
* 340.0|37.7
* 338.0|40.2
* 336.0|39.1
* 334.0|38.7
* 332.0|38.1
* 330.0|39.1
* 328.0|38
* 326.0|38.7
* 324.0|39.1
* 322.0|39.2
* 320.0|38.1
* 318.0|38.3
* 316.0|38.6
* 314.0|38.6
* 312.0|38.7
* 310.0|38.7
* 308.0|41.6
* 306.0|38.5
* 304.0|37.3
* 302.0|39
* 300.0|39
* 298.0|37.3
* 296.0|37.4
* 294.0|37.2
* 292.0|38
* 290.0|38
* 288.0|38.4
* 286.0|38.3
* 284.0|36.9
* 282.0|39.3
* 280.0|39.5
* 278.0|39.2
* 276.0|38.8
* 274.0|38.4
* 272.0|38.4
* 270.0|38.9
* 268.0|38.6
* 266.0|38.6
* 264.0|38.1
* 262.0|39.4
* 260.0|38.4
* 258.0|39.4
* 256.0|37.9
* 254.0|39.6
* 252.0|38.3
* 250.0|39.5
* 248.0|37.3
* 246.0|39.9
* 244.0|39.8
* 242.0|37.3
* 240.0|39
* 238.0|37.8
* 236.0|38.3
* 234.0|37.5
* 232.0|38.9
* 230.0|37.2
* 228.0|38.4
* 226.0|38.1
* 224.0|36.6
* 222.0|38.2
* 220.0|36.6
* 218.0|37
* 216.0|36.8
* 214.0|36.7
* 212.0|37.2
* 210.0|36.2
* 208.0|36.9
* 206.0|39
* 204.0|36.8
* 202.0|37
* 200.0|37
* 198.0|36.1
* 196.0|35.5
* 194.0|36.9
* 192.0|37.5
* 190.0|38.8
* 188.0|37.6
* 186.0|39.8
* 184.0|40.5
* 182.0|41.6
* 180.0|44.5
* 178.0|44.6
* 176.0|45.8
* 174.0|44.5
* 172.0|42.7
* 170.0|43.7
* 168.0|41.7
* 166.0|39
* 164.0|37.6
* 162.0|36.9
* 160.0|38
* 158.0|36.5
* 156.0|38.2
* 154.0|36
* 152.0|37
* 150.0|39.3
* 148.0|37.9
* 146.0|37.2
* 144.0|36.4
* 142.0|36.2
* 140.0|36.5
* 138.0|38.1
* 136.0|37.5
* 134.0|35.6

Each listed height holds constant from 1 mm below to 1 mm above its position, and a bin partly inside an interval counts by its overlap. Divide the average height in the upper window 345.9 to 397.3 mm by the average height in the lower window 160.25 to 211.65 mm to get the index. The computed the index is 1.1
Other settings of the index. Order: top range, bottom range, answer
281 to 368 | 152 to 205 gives 0.98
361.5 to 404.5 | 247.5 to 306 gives 1.28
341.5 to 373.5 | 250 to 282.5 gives 1.01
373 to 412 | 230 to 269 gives 1.32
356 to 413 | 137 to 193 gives 1.20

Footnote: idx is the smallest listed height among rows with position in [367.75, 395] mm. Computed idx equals 38.9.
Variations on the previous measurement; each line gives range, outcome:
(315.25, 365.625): 37.3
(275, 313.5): 36.9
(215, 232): 36.6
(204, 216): 36.2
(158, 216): 35.5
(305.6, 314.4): 38.5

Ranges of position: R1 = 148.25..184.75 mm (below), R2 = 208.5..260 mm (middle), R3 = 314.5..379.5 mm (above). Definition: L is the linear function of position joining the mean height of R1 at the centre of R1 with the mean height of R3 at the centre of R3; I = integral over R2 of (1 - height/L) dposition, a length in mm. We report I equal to 2.7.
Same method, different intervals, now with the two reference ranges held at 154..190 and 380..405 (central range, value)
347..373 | 6.6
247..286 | 6.6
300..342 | 9.4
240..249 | 1.3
